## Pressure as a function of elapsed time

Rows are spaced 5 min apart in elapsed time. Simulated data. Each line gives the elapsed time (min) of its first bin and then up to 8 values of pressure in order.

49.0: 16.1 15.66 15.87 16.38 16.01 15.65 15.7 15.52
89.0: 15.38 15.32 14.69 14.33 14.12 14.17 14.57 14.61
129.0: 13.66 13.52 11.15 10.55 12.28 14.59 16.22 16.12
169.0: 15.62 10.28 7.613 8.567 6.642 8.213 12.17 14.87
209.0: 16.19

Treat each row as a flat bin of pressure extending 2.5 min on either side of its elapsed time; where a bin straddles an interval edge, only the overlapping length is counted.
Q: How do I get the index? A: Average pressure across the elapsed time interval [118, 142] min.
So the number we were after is 13.4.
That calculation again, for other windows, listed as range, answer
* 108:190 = 12.7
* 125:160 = 13.1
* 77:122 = 14.9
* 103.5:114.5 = 14.2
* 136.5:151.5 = 11.3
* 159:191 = 11.3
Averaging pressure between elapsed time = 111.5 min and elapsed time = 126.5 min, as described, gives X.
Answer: 14.4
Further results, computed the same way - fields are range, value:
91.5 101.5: 15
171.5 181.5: 8.95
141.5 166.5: 14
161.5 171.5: 15.9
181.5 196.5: 7.81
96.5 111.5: 14.4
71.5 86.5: 15.6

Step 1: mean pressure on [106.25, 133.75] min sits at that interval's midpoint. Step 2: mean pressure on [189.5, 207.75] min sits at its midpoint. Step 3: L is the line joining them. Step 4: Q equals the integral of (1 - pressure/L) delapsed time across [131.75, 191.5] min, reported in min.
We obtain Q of 4.12 min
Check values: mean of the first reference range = 14.2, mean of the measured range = 11.9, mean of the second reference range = 11.5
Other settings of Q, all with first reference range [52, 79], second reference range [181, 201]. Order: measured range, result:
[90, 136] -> -4.15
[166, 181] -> -2.46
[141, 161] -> -4.17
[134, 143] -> 0.05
